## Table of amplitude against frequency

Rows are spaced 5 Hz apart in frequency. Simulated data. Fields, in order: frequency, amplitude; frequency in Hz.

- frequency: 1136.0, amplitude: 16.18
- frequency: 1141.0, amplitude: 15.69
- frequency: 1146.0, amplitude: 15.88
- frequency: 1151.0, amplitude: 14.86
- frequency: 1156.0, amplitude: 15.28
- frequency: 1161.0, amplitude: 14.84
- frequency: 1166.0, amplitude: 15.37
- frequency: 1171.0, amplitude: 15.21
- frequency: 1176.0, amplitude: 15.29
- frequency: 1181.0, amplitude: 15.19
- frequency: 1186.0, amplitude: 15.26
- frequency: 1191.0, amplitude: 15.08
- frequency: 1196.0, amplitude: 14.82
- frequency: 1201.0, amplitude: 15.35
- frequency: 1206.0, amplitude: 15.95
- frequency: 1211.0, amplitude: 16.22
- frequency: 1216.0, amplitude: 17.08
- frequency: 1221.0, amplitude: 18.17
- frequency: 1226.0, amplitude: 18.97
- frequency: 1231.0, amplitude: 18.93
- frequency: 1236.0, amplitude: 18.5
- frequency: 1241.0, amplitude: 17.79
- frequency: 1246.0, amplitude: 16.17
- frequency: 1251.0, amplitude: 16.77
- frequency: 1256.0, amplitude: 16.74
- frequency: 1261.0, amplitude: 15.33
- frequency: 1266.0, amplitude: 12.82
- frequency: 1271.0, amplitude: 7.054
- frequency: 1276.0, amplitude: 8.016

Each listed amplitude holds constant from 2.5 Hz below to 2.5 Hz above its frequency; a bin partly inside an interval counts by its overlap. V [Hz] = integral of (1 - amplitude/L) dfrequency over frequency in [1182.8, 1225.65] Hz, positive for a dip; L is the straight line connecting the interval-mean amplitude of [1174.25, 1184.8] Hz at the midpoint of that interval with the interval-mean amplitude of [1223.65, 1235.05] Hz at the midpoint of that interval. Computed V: 2.3 Hz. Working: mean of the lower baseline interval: 15.2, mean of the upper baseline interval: 18.9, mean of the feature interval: 16.1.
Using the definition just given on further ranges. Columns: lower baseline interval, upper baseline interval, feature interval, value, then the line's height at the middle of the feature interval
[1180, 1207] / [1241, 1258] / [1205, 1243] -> -4.0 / 16.1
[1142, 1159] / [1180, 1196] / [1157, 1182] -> 0.1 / 15.2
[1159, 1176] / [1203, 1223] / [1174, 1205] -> 1.5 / 16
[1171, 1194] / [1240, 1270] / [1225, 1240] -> -3.3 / 15.3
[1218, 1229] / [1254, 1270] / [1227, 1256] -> -2.0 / 16.5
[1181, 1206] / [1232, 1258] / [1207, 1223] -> -0.9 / 16.1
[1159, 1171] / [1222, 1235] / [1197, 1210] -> 1.3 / 17.4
